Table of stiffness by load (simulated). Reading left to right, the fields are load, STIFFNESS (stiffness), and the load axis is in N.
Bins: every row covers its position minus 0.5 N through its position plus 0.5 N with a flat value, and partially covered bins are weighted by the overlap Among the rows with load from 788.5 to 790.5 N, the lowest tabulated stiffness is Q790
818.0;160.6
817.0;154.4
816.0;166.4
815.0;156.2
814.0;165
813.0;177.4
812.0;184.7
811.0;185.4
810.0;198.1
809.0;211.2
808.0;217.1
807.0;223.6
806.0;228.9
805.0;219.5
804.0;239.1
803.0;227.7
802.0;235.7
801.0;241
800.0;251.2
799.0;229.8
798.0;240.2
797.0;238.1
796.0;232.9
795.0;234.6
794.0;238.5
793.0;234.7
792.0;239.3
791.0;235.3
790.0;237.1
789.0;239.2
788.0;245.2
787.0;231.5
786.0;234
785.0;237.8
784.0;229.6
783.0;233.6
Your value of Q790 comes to 237.1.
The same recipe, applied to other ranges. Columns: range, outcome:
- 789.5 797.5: 232.9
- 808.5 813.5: 177.4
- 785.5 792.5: 231.5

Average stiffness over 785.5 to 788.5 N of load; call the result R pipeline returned 237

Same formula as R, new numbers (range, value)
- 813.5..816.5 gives 163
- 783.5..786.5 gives 234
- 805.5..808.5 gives 223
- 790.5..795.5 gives 236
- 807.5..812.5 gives 199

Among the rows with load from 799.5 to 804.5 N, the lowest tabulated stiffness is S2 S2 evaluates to 227.7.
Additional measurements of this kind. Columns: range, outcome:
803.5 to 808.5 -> 217.1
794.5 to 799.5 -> 229.8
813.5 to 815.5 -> 156.2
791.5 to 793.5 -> 234.7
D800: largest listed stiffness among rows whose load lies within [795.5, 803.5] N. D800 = 251.2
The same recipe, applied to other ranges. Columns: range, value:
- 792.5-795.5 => 238.5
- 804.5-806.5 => 228.9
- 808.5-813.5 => 211.2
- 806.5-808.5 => 223.6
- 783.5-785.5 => 237.8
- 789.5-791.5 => 237.1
